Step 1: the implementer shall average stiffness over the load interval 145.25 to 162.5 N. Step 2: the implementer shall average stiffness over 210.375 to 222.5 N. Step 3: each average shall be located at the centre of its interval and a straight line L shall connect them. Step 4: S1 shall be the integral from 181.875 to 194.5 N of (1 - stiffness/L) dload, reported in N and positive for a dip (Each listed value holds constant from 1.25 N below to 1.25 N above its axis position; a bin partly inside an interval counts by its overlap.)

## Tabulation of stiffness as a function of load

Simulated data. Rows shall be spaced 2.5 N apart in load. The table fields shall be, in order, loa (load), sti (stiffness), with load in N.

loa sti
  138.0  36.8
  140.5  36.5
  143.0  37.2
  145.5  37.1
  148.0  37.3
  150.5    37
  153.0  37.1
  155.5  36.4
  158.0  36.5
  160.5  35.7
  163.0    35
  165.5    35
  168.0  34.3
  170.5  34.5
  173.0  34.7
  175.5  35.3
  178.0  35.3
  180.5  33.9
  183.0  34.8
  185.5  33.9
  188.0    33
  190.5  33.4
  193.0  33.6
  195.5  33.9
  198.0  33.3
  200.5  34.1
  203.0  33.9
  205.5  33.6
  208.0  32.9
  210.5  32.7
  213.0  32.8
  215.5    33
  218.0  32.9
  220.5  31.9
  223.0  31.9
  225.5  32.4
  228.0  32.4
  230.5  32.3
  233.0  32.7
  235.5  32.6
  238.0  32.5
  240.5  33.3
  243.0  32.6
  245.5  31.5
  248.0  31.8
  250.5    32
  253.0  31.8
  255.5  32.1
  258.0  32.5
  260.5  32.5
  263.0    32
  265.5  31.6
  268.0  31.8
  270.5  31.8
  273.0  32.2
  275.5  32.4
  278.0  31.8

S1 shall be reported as 0.3 N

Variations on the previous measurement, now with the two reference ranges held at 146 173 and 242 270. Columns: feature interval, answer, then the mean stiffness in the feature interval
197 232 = 0.8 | 32.9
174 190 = 0.3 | 34.3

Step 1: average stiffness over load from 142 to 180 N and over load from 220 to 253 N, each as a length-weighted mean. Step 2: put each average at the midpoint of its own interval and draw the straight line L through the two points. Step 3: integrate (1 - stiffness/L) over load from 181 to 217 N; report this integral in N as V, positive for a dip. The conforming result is 0.6 N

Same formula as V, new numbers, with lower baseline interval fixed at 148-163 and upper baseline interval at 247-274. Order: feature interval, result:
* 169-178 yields 0.2 N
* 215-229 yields 0.5 N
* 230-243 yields 0.1 N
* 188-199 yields 0.4 N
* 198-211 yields 0.3 N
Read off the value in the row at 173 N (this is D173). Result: 34.7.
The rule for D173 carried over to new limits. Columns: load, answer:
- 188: 33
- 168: 34.3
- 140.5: 36.5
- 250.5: 32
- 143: 37.2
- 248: 31.8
